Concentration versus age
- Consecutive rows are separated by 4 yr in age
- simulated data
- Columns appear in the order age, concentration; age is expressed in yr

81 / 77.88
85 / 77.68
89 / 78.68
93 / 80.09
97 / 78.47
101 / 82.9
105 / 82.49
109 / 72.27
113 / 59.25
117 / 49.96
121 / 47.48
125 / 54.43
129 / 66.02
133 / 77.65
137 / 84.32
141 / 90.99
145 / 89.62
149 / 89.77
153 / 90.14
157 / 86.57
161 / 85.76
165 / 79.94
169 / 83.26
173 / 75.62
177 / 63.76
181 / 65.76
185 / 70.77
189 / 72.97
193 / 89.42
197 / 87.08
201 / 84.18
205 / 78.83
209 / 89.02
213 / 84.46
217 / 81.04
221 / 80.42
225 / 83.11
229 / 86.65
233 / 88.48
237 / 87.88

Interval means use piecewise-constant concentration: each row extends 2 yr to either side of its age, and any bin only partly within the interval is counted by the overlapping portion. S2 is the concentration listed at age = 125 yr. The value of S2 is 54.43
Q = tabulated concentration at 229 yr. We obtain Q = 86.65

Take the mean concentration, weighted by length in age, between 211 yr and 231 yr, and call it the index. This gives 83.1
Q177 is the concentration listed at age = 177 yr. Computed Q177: 63.76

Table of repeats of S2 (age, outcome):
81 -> 77.88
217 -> 81.04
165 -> 79.94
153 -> 90.14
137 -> 84.32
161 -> 85.76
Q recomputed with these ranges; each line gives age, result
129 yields 66.02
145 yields 89.62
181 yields 65.76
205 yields 78.83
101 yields 82.9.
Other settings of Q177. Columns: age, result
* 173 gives 75.62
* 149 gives 89.77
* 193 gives 89.42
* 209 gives 89.02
